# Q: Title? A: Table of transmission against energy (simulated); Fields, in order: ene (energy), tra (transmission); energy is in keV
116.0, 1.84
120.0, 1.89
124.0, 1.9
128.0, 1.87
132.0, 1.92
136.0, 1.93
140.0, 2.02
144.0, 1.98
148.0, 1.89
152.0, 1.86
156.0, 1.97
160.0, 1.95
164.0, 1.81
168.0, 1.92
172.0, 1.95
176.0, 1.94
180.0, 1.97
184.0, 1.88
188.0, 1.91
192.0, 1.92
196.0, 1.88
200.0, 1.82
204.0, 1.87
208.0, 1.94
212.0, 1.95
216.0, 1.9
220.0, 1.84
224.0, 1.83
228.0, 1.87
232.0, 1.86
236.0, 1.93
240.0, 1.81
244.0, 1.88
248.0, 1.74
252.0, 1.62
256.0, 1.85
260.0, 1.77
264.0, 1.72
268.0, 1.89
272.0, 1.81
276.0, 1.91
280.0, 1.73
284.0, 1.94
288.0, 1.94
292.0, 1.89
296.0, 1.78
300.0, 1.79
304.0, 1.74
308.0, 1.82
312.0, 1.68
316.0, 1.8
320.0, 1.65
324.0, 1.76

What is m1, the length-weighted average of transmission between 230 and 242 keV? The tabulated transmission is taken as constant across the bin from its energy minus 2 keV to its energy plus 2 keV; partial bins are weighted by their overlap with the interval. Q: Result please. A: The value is 1.87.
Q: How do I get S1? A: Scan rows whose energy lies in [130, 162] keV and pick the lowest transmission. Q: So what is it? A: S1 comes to 1.86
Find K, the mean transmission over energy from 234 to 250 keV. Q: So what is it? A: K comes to 1.84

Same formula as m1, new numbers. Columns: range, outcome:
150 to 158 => 1.92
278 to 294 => 1.87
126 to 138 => 1.91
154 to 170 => 1.91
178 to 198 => 1.91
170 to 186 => 1.93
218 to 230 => 1.85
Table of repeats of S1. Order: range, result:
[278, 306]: 1.73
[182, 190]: 1.88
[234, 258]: 1.62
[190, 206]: 1.82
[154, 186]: 1.81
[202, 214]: 1.87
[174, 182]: 1.94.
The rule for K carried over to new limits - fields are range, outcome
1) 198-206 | 1.85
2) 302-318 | 1.76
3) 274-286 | 1.86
